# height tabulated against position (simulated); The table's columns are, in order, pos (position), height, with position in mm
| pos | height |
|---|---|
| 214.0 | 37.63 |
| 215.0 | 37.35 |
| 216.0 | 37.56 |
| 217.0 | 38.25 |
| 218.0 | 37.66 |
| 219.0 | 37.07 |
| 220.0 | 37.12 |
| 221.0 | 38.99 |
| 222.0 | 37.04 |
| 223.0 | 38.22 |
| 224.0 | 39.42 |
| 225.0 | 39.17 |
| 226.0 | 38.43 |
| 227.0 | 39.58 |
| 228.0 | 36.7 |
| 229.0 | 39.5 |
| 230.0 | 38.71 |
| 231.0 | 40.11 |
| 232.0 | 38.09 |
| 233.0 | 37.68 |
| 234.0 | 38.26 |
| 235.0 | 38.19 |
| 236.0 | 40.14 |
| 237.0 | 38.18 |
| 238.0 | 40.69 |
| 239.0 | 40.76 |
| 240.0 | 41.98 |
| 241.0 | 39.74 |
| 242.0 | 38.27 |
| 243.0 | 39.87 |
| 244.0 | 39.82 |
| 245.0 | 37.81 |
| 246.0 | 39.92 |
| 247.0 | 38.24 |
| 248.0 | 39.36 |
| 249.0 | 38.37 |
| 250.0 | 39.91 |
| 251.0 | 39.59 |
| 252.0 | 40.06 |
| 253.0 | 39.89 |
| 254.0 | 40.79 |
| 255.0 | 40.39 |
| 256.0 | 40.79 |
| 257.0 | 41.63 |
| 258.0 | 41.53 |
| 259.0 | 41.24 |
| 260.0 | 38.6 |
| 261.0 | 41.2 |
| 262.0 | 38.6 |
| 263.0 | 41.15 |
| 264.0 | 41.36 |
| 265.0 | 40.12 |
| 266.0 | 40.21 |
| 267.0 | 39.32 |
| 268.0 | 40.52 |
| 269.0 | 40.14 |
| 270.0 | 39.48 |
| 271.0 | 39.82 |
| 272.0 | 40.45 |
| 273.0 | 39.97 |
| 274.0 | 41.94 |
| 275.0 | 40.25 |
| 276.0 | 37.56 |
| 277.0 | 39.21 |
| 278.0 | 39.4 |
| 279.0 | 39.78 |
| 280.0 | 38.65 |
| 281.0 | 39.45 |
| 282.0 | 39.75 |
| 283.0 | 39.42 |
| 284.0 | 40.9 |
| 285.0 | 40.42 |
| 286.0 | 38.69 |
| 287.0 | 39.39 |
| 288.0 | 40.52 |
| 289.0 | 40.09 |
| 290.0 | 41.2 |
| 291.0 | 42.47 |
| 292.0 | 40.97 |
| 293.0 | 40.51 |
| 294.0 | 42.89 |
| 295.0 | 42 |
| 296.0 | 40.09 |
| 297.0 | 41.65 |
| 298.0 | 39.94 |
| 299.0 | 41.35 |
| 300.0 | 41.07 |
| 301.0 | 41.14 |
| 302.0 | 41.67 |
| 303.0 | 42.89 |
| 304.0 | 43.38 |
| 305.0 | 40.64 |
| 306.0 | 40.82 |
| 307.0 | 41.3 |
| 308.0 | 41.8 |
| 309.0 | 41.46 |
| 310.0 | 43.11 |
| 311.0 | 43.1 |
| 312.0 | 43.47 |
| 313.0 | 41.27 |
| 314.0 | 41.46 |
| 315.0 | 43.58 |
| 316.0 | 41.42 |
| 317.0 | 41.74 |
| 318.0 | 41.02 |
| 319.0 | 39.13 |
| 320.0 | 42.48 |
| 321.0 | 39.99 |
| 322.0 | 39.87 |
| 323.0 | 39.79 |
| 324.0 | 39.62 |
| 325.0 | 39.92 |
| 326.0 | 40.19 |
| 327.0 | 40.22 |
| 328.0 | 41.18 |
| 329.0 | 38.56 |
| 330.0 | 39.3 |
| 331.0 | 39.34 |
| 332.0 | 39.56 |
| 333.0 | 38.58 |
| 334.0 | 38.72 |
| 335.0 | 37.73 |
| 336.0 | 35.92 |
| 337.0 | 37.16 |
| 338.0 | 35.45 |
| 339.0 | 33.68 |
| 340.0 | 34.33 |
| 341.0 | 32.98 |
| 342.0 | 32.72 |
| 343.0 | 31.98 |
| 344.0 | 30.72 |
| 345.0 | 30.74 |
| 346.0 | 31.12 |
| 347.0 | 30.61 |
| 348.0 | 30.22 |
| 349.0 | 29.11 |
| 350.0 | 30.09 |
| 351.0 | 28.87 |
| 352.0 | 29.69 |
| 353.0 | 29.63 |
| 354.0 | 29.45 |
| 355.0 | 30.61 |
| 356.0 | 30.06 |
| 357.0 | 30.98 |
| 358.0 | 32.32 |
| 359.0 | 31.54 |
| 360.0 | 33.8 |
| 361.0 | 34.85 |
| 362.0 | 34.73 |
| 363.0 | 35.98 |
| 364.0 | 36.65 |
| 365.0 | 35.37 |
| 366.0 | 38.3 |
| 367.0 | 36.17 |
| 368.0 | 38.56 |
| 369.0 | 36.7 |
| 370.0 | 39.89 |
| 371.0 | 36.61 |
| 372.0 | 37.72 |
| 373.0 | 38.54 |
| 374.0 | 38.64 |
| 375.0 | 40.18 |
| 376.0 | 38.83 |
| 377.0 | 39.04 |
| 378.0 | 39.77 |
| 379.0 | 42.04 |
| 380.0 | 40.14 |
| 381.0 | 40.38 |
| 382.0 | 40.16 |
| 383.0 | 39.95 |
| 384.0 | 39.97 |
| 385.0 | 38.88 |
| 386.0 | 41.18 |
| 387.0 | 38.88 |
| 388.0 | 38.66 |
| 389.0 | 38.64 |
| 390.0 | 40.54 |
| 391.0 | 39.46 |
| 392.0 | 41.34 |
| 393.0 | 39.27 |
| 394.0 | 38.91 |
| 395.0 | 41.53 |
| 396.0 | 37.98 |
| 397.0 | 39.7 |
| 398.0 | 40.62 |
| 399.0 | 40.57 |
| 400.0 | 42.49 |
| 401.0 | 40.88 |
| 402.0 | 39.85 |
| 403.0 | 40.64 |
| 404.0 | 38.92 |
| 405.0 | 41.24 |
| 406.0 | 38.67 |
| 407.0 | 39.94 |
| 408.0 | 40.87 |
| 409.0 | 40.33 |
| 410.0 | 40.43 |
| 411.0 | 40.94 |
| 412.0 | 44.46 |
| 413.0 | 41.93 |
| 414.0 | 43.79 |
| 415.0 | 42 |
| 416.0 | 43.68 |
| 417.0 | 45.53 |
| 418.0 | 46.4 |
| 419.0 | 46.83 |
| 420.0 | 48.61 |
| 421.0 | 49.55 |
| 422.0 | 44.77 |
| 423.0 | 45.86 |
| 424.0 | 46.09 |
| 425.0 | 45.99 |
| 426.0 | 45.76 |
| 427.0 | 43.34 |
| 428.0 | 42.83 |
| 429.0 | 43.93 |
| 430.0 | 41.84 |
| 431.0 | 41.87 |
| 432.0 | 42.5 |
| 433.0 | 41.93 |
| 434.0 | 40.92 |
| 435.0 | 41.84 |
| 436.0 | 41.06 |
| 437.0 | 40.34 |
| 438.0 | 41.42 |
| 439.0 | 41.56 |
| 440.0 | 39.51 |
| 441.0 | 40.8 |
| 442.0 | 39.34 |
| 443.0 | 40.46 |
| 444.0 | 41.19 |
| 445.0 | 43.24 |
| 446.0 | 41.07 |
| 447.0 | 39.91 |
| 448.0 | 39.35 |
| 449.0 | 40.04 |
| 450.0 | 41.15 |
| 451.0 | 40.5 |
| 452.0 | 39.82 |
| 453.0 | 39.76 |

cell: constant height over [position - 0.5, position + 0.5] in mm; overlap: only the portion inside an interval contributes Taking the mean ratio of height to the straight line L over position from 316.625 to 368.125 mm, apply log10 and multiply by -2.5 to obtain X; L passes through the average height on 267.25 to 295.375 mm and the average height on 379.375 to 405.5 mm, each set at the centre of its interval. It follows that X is 0.14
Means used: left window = 40.2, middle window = 35.4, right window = 40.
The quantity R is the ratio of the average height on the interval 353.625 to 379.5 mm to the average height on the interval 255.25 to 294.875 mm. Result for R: 0.9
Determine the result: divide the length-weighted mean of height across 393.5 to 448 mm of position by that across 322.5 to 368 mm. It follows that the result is 1.22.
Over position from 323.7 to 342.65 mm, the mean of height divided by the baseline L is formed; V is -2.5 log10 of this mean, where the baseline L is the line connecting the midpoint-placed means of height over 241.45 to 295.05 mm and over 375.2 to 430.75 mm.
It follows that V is 0.09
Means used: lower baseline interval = 40.1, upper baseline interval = 41.7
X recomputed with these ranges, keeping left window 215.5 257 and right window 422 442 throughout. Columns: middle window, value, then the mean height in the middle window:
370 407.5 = 0.05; 39.8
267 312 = -0.02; 40.7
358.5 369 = 0.16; 35.6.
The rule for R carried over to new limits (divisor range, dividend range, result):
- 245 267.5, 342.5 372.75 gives 0.83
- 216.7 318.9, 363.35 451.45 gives 1.02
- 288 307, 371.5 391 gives 0.96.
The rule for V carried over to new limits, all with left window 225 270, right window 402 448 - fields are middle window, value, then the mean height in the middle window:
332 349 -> 0.209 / 33.9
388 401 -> 0.051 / 40.1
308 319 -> -0.034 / 42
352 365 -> 0.262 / 32.5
